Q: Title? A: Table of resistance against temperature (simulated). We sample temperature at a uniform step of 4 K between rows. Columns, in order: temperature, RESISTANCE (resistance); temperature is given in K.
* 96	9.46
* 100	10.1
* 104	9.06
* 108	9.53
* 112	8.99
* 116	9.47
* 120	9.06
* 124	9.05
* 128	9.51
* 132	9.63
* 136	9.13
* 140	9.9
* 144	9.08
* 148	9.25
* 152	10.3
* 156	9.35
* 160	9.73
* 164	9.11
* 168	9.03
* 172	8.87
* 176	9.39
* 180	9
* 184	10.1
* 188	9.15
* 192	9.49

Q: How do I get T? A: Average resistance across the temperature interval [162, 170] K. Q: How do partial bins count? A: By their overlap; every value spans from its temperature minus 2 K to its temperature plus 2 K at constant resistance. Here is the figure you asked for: 9.07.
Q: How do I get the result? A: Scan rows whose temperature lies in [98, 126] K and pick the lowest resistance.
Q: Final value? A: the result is 8.99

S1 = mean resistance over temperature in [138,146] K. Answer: 9.49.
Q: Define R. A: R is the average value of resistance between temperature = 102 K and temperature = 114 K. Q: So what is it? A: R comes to 9.19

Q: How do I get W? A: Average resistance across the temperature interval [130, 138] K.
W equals 9.38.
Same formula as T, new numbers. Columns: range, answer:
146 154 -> 9.78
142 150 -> 9.16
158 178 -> 9.23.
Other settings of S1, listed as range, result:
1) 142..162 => 9.54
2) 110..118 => 9.23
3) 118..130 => 9.21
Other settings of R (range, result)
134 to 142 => 9.52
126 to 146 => 9.45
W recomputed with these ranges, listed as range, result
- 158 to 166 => 9.42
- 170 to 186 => 9.34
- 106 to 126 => 9.22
